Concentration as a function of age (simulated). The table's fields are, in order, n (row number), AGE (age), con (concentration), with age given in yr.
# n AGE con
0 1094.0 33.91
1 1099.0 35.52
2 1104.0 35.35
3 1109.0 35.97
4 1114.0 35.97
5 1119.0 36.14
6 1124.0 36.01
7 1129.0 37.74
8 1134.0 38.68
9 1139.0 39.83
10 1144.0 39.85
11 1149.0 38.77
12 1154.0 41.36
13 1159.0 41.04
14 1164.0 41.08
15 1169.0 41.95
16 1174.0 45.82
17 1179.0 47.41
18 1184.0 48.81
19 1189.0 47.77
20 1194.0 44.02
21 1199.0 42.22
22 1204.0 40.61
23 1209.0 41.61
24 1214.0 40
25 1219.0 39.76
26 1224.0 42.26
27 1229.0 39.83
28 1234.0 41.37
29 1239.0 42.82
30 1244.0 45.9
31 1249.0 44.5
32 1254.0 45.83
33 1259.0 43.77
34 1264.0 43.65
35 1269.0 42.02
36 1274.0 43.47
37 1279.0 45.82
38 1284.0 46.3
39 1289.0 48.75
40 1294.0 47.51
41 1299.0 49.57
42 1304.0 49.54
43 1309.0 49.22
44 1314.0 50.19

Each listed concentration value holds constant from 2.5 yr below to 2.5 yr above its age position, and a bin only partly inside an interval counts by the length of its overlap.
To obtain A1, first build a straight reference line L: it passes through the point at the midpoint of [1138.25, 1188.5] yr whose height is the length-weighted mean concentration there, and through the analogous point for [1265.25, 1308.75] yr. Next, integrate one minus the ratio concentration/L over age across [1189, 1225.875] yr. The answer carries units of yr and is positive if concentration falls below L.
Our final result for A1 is 1.9 yr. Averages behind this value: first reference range 42.9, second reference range 46.7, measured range 41.9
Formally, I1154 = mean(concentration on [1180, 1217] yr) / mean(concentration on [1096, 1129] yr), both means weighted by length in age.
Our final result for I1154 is 1.22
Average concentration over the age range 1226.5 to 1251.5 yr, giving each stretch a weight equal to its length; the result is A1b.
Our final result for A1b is 42.9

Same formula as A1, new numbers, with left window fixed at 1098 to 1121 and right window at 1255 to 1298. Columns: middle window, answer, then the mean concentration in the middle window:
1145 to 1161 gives -0.9 yr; 40.3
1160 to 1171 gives -0.7 yr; 41.4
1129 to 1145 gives -0.8 yr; 39.1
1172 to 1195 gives -4.0 yr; 47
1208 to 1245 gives 0.8 yr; 41.5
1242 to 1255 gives -0.5 yr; 45.3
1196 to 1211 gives -0.1 yr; 41.6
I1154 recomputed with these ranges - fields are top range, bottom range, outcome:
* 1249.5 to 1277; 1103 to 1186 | 1.09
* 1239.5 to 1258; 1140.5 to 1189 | 1.04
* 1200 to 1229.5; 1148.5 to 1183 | 0.95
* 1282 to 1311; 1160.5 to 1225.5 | 1.12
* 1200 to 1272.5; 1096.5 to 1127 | 1.18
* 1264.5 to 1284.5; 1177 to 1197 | 0.94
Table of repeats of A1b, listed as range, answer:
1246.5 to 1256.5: 45.2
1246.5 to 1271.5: 44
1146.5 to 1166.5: 40.6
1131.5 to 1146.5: 39.5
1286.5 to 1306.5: 48.8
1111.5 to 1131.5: 36.5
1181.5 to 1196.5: 46.9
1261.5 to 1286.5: 44.3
